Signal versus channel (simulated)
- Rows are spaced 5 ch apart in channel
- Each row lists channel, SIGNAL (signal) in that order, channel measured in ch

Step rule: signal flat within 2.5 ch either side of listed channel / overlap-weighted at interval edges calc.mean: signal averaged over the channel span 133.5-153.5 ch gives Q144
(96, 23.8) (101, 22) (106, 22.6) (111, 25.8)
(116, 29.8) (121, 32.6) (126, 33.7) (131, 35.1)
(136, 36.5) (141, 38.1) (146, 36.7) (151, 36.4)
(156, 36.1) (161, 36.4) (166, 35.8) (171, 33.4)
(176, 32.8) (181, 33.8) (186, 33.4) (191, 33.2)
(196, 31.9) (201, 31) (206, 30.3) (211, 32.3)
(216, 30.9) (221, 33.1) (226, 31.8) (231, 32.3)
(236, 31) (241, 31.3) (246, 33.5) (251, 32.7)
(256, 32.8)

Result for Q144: 36.9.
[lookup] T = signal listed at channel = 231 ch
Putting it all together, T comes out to 32.3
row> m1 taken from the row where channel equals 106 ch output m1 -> 22.6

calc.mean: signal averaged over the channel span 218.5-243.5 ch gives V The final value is 31.9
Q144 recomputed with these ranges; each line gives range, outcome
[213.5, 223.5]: 32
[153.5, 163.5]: 36.2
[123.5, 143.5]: 35.9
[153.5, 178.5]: 34.9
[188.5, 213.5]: 31.7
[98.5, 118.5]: 25.1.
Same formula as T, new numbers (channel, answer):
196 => 31.9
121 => 32.6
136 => 36.5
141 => 38.1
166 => 35.8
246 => 33.5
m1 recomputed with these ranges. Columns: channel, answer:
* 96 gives 23.8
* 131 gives 35.1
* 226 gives 31.8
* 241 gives 31.3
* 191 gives 33.2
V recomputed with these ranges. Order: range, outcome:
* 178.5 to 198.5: 33.1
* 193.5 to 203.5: 31.4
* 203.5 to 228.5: 31.7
